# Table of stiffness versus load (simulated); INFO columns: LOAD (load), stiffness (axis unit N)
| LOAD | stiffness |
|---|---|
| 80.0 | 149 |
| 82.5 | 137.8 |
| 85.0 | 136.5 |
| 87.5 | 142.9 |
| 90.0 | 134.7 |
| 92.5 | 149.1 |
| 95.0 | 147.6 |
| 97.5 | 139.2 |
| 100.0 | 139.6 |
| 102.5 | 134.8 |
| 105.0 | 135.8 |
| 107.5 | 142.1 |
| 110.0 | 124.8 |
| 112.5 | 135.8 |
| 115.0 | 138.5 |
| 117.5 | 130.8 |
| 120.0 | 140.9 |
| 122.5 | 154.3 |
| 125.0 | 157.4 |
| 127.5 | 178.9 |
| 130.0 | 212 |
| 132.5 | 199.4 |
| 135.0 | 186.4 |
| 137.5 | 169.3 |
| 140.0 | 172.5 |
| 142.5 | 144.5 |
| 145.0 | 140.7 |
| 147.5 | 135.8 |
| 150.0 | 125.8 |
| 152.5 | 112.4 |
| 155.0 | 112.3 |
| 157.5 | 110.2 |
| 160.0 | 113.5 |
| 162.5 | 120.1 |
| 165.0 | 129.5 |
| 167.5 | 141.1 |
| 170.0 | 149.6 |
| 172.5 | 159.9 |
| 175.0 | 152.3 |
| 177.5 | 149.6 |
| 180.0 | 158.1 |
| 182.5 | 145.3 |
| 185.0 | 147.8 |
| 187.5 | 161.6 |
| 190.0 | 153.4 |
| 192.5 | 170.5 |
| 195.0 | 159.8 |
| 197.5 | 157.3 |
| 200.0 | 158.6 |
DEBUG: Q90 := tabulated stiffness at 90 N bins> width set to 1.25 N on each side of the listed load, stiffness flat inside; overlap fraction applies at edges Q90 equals 134.7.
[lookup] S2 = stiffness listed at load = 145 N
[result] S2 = 140.7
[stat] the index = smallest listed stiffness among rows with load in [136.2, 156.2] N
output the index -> 112.3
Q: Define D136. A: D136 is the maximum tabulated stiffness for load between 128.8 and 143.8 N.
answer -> 212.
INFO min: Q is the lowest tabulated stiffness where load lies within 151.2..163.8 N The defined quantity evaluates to 110.2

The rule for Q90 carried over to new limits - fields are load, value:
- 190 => 153.4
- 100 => 139.6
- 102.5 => 134.8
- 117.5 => 130.8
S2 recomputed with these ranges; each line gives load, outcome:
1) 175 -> 152.3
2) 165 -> 129.5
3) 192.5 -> 170.5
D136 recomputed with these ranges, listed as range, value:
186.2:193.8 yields 170.5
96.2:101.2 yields 139.6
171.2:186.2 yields 159.9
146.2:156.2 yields 135.8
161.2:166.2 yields 129.5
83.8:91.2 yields 142.9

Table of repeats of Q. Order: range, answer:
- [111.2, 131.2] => 130.8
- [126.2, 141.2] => 169.3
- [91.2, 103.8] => 134.8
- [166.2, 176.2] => 141.1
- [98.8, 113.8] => 124.8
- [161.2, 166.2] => 120.1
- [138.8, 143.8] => 144.5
